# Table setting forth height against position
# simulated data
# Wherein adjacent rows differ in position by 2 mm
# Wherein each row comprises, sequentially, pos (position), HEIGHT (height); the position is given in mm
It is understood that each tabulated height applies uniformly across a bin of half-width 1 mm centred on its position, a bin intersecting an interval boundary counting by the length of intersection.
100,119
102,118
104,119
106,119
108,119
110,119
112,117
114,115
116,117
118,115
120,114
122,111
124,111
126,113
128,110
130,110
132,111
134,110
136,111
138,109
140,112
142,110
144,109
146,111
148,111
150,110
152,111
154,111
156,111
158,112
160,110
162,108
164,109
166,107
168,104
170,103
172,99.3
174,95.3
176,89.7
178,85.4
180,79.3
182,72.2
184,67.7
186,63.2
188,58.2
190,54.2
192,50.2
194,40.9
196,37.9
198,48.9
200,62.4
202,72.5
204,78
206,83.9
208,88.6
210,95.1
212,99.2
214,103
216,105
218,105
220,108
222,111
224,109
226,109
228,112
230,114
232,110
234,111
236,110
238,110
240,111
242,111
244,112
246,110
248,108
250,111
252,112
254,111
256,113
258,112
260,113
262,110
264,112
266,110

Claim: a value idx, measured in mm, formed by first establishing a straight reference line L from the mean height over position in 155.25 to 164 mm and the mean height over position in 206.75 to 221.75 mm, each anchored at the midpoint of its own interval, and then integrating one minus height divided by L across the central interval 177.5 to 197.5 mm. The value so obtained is 8.6 mm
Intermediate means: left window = 110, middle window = 60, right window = 101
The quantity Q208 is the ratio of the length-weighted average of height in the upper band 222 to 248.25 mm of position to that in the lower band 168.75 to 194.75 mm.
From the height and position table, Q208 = 1.5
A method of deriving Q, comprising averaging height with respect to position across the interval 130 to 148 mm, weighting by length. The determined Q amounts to 110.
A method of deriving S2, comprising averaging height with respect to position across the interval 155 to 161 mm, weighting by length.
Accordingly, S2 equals 111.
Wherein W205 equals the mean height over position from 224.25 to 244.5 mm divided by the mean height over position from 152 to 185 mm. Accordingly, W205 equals 1.13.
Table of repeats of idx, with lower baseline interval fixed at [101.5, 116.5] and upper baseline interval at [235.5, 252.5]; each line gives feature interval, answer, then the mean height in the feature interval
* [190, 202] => 6.6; 50.6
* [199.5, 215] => 3.6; 86.1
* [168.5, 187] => 4.8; 84.4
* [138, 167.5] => 1.4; 110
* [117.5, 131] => 0.6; 112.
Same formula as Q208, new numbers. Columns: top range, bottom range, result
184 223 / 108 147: 0.68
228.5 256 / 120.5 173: 1.01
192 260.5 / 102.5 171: 0.87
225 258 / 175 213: 1.59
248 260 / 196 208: 1.64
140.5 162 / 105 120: 0.94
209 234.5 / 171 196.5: 1.54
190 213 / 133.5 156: 0.62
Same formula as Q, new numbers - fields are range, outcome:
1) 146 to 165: 110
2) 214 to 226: 107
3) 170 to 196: 71.2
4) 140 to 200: 88.9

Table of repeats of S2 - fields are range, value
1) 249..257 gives 112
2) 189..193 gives 52.2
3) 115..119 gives 116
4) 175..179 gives 87.6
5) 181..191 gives 63.1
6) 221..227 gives 110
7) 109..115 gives 117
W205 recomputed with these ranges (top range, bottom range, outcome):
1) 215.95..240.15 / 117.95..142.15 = 0.99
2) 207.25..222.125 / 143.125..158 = 0.92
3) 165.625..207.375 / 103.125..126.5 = 0.64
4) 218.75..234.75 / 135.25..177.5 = 1.03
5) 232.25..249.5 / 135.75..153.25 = 1.00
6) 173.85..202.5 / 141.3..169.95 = 0.59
